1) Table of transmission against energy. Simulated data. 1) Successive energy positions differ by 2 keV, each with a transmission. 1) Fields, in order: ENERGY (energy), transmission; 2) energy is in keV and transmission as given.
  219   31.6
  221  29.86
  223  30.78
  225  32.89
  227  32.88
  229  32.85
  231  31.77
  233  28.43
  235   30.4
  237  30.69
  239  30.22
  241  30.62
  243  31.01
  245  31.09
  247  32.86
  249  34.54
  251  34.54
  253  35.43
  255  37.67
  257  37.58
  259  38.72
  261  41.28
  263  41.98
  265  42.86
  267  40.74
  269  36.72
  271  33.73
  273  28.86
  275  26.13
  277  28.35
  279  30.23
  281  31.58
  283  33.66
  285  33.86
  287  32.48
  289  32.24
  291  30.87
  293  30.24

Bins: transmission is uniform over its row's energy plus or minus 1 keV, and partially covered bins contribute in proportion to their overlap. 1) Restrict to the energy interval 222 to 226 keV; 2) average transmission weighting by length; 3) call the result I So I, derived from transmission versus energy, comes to 31.8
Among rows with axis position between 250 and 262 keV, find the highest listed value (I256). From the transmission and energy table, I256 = 41.28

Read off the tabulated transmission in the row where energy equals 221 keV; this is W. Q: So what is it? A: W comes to 29.86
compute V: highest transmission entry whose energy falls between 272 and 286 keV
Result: 33.86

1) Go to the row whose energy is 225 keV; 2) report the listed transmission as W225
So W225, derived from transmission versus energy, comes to 32.89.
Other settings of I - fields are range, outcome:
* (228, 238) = 30.8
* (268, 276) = 31.4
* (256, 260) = 38.1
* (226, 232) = 32.5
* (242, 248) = 31.7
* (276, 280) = 29.3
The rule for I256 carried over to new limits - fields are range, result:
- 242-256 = 37.67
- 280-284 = 33.66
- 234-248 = 32.86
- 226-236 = 32.88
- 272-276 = 28.86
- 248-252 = 34.54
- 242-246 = 31.09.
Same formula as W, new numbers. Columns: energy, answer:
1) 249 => 34.54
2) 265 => 42.86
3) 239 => 30.22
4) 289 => 32.24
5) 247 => 32.86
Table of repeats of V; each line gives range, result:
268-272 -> 36.72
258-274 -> 42.86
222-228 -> 32.89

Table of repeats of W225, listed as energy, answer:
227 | 32.88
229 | 32.85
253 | 35.43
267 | 40.74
